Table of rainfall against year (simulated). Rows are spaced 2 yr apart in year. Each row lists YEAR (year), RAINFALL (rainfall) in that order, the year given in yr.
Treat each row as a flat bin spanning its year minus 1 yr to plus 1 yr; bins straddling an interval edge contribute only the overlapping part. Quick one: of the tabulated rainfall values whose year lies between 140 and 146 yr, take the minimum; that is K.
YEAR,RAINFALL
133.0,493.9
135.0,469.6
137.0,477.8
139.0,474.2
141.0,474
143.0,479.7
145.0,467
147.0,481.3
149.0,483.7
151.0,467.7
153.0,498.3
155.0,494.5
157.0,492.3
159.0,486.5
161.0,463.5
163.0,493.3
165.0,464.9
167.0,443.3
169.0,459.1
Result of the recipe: 467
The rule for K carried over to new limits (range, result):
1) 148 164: 463.5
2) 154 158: 492.3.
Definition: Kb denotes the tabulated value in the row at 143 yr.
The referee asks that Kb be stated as 479.7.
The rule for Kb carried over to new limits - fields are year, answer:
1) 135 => 469.6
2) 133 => 493.9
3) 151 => 467.7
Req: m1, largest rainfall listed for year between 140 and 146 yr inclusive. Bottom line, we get 479.7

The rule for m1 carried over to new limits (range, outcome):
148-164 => 498.3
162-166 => 493.3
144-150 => 483.7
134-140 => 477.8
